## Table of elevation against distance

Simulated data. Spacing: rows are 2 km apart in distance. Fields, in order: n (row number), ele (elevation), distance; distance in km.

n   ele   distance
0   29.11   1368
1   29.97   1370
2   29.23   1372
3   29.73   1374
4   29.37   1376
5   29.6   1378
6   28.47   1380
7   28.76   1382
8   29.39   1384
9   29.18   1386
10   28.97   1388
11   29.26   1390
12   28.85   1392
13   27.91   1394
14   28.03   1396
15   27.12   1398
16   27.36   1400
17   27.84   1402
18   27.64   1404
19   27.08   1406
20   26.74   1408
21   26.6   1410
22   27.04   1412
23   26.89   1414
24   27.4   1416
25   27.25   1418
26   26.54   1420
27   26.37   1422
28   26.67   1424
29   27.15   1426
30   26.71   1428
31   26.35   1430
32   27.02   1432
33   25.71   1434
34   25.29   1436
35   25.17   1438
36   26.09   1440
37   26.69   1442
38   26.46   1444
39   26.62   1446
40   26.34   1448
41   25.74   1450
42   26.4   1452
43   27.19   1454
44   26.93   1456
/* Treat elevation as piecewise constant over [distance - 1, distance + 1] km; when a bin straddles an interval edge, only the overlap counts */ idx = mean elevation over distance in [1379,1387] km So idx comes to 29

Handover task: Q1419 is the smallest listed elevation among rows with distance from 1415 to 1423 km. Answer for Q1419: 26.37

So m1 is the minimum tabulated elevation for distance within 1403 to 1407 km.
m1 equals 27.08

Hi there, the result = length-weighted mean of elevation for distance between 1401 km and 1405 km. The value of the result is 27.7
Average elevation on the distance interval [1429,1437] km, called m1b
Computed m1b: 26.1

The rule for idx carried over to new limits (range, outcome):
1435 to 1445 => 25.9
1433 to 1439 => 25.4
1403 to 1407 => 27.4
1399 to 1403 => 27.6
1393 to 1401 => 27.6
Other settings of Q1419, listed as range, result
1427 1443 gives 25.17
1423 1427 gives 26.67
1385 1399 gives 27.12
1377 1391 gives 28.47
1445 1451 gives 25.74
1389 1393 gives 28.85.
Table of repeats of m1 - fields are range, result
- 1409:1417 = 26.6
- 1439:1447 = 26.09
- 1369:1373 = 29.23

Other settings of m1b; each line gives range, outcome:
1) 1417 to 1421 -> 26.9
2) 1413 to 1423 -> 26.9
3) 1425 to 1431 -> 26.7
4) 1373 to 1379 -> 29.6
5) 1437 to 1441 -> 25.6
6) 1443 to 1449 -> 26.5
